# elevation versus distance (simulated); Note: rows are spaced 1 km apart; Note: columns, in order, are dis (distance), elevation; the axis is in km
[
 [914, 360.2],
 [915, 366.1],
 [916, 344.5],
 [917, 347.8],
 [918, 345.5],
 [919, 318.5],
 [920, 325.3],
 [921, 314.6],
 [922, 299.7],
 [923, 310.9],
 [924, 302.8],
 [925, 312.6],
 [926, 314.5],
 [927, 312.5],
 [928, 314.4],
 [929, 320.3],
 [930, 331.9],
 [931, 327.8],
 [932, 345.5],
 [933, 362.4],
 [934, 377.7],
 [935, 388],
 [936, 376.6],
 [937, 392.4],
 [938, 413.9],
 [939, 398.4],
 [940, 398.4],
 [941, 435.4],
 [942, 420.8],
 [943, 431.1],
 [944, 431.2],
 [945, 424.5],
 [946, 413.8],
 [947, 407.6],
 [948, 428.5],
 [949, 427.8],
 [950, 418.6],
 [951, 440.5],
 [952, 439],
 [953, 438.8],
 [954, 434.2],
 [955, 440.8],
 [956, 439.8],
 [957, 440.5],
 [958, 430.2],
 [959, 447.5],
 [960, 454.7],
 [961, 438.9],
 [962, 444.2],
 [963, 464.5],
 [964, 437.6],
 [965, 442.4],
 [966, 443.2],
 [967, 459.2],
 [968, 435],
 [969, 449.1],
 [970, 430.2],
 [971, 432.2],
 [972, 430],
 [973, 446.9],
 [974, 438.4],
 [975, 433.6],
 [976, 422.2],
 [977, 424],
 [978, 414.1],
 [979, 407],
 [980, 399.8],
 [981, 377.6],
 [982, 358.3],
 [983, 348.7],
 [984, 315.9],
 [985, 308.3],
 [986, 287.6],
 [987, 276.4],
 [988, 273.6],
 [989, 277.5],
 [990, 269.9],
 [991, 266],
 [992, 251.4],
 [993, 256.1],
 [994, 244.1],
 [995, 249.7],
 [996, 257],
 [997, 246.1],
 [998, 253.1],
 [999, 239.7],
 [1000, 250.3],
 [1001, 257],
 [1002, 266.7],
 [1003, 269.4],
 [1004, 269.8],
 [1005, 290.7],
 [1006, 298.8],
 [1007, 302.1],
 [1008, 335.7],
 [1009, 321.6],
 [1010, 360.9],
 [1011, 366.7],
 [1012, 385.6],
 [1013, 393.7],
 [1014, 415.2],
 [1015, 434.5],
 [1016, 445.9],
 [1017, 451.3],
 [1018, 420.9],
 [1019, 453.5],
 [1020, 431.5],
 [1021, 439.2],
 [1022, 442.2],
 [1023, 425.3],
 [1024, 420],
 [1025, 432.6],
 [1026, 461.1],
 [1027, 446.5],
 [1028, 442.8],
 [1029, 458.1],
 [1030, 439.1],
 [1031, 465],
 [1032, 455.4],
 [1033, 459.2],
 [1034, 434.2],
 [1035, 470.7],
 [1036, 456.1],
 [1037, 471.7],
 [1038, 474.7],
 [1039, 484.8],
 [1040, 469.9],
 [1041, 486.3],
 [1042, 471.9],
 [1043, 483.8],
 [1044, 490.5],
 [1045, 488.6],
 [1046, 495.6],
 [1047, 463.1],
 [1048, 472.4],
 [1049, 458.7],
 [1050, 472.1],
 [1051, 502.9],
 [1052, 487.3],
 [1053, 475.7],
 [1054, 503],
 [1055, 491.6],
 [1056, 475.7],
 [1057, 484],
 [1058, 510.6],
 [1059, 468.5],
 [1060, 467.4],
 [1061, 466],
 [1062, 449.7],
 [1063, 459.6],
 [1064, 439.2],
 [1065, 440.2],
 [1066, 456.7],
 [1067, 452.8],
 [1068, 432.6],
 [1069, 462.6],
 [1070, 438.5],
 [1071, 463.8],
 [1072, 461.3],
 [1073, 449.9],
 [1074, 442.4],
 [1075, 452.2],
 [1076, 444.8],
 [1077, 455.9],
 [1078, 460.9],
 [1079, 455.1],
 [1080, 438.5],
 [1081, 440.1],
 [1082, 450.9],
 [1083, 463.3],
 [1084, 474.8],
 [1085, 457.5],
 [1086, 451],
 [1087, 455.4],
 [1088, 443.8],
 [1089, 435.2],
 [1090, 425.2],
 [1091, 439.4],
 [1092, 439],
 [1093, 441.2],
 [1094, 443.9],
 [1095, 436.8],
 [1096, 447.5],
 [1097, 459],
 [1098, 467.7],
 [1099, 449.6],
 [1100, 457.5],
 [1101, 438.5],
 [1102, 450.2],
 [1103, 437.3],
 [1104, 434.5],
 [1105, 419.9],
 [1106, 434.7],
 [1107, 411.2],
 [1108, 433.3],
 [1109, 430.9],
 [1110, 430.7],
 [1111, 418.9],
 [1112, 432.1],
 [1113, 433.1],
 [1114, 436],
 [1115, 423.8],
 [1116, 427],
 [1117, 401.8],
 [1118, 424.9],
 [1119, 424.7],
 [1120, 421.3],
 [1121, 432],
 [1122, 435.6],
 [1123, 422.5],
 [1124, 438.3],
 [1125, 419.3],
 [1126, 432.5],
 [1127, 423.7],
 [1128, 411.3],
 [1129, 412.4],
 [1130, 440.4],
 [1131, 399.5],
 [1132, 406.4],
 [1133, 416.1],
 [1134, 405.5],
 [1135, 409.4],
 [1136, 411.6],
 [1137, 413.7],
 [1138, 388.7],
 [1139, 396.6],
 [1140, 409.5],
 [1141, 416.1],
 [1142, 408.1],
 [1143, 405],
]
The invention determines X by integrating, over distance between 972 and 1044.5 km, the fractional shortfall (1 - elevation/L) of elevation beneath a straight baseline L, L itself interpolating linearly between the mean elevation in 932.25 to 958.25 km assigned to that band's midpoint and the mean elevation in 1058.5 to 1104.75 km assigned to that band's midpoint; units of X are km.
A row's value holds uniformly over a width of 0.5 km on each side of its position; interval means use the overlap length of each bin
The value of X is 9.24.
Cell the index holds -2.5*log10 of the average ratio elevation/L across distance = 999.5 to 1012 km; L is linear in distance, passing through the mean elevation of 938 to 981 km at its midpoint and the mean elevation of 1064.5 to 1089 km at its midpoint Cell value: 0.40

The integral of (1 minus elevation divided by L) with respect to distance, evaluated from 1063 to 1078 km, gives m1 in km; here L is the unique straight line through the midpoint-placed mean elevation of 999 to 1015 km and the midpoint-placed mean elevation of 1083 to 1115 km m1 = -1.7 km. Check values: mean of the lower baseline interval 320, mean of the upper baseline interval 441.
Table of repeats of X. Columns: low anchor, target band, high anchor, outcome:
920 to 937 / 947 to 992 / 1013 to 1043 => -2.6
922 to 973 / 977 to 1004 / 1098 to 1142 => 7.5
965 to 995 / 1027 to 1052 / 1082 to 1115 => -4.1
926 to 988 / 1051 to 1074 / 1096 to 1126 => -2.3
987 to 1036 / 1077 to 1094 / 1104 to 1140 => -2.1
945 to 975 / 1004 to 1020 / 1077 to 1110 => 2.3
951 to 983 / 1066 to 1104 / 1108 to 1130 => -2.0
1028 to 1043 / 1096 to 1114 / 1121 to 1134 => -0.3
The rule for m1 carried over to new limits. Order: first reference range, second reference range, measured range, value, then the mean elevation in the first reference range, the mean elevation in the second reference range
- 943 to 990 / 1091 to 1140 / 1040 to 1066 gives -3.5 km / 409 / 427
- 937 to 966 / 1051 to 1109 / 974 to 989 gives 2.6 km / 431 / 453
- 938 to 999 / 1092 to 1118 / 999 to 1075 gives -3.6 km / 387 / 436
